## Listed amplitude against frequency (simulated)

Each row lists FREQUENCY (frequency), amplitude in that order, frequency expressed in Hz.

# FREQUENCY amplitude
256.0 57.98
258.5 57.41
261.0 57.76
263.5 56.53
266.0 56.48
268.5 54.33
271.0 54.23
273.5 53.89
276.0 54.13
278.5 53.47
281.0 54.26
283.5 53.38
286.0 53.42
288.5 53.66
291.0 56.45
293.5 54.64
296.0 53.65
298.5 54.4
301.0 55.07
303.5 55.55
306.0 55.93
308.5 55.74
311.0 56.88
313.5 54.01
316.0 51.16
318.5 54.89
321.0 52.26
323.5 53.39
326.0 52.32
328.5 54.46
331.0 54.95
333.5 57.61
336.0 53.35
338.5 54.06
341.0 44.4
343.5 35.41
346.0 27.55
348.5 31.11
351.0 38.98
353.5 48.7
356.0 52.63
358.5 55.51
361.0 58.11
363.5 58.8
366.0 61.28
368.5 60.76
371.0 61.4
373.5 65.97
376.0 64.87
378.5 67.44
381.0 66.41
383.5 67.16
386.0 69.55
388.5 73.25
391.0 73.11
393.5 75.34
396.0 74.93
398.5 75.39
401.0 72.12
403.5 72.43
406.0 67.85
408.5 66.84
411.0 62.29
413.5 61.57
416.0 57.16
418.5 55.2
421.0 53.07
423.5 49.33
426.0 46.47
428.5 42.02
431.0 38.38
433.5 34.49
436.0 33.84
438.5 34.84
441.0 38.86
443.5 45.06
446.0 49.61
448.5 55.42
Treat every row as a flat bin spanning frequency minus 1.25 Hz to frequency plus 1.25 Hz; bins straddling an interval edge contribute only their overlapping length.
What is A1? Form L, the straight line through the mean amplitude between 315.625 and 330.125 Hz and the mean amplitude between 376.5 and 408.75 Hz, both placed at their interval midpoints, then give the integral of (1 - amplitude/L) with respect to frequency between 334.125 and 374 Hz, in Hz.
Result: 7.2 Hz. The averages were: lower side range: 53.2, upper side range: 70.9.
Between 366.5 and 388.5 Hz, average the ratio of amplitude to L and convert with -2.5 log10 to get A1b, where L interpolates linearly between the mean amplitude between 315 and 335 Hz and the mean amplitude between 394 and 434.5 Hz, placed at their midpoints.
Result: -0.16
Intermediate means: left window 53.9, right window 58.6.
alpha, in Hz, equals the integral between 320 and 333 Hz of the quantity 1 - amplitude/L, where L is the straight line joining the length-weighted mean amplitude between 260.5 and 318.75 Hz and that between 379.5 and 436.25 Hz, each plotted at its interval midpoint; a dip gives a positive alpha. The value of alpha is 0.7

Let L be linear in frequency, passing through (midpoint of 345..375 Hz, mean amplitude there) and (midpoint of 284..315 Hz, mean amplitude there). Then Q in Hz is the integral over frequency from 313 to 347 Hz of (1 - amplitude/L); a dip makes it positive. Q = 2.2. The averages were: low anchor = 54.9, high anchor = 52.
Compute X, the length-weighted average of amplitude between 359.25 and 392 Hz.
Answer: 65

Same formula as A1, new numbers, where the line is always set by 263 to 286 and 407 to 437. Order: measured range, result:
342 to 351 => 3.4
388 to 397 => -4.1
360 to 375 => -2.7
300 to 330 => -0.6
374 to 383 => -2.6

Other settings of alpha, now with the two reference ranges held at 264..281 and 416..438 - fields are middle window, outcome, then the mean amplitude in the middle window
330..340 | -0.8 Hz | 54.7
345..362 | 1.5 Hz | 44.7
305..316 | -0.6 Hz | 55.1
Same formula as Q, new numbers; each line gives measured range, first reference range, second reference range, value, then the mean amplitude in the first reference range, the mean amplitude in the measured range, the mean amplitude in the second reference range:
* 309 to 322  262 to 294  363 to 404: 1.19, 54.6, 54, 68.3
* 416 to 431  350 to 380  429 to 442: -3.28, 58.1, 49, 36.4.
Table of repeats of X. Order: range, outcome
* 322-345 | 50.9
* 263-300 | 54.4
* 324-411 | 59.2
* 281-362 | 51.4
